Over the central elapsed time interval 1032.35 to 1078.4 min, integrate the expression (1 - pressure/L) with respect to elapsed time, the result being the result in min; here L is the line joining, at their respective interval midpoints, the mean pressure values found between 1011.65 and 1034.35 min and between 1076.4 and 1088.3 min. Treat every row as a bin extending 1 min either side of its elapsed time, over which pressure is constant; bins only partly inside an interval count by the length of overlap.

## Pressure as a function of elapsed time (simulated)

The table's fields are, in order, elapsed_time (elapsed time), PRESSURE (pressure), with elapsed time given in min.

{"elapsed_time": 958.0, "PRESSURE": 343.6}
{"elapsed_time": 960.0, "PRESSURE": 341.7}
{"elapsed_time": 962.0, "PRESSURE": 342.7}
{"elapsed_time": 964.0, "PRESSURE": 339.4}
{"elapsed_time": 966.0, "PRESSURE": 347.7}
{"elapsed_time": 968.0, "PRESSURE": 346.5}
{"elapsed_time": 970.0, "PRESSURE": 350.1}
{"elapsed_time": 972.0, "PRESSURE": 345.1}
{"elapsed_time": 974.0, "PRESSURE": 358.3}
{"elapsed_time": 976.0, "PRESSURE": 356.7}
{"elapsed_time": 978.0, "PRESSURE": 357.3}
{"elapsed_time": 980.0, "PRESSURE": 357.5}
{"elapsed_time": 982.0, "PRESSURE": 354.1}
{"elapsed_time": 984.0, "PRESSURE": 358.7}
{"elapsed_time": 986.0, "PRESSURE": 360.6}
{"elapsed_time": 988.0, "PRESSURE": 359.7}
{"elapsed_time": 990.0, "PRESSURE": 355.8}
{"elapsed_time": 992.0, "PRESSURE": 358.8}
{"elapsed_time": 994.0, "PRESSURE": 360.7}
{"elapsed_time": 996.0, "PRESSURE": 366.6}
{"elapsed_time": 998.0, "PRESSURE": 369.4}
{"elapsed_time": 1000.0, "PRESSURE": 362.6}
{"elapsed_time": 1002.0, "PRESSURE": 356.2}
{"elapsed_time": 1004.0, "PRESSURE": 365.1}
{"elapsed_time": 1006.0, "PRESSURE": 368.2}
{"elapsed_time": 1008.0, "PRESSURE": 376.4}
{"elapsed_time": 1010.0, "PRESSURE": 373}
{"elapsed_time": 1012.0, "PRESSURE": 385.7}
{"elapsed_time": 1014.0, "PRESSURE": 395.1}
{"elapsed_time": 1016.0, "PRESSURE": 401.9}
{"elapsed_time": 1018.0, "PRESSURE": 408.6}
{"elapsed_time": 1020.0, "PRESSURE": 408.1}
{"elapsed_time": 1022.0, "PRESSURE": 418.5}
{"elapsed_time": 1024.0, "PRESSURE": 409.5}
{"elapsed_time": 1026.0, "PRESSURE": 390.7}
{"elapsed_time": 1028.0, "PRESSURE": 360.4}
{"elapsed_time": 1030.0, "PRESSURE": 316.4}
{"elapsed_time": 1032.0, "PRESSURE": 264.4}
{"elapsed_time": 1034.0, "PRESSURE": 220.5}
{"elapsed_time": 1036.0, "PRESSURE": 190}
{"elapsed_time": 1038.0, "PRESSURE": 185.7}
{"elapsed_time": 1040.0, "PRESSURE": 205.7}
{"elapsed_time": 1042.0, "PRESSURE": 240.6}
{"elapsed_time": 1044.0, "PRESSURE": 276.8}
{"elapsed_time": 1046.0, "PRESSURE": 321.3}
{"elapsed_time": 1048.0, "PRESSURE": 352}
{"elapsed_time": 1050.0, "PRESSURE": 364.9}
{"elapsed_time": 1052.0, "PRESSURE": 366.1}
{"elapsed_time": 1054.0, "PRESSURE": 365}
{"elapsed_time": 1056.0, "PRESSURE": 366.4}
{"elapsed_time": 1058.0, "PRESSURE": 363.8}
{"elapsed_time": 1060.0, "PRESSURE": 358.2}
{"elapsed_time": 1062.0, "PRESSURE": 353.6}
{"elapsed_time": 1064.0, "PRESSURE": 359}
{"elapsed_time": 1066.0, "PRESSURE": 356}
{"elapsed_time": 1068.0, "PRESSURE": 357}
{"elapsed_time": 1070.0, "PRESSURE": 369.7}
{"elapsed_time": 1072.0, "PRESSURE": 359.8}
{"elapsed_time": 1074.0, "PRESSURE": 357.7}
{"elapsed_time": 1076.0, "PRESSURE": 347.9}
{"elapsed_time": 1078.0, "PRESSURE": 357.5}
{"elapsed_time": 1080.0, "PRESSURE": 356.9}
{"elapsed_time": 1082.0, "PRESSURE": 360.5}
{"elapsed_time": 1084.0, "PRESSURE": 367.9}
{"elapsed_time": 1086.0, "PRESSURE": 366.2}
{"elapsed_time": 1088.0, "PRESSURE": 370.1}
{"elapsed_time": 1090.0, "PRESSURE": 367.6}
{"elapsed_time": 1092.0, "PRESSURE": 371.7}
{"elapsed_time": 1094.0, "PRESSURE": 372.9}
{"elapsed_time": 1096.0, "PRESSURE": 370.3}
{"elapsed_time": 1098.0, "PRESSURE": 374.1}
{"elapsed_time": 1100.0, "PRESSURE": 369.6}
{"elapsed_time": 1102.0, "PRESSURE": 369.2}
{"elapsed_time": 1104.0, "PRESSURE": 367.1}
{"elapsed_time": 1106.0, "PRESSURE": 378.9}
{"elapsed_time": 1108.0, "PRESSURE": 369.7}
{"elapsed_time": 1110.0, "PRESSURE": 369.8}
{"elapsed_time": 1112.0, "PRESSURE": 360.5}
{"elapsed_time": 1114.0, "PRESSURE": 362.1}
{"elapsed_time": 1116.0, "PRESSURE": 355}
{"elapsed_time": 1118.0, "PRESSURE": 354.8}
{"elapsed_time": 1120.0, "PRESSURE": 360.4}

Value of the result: 5.6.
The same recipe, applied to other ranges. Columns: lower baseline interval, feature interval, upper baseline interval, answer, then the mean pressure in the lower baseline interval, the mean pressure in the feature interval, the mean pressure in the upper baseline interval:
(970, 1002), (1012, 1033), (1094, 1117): -0.95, 358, 378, 368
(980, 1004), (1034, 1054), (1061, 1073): 4.45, 360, 280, 359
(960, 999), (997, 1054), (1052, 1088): 3.11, 355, 338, 361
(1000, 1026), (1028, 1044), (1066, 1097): 5.78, 388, 243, 363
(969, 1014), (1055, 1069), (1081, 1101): 0.30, 362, 359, 369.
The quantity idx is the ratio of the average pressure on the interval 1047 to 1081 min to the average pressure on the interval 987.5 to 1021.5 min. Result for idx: 1.0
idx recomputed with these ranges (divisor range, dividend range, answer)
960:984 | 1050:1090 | 1.03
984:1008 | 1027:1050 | 0.75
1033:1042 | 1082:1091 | 1.79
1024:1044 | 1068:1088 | 1.33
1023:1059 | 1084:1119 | 1.19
